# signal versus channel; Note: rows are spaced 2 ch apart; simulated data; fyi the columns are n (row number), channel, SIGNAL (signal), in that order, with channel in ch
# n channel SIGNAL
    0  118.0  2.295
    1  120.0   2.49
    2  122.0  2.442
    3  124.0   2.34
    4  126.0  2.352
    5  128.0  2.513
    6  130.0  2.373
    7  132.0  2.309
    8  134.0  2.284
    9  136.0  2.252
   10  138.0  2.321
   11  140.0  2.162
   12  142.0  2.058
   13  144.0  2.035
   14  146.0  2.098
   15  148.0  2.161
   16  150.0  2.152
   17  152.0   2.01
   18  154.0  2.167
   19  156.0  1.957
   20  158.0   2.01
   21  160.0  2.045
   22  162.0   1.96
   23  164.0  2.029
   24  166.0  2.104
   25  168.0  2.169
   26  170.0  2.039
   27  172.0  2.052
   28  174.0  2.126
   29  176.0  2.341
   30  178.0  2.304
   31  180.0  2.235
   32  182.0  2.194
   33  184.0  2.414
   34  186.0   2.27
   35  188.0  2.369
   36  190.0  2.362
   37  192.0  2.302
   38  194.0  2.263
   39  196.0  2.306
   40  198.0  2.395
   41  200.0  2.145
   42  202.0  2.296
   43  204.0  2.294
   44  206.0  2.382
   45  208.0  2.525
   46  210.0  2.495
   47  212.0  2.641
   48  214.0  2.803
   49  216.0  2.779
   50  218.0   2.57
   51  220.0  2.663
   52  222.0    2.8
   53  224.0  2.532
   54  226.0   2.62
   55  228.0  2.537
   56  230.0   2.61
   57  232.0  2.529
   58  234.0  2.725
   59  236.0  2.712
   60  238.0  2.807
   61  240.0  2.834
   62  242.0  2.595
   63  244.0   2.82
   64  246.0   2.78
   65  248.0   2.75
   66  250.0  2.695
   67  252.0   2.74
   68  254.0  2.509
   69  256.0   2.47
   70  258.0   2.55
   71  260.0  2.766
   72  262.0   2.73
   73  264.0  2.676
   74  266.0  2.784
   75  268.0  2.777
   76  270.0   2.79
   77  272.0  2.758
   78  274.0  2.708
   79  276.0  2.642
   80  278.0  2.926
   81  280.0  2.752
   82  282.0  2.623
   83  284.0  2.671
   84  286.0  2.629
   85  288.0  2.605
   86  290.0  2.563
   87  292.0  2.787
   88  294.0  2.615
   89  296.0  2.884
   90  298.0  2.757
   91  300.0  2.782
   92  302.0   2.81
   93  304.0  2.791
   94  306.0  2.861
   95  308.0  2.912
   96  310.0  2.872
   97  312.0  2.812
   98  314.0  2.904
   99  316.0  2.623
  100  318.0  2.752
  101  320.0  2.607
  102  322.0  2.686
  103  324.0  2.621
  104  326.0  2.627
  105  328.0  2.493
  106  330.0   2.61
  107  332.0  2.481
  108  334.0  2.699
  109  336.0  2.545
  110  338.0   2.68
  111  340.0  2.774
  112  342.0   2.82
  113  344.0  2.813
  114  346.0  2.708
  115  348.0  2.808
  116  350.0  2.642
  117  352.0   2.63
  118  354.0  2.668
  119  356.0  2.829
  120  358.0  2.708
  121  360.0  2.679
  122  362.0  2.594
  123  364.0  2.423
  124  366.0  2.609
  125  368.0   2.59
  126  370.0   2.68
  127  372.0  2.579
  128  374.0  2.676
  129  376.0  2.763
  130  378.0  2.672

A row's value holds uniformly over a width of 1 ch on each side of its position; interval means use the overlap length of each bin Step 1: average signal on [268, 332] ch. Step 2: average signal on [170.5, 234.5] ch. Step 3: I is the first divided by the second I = 1.1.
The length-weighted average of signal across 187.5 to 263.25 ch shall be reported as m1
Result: 2.57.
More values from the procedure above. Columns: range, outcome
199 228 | 2.54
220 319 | 2.72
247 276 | 2.69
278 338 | 2.71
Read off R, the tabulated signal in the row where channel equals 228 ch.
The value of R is 2.537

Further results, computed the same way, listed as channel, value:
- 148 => 2.161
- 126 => 2.352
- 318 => 2.752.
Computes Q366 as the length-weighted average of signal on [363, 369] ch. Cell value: 2.54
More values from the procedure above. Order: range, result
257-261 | 2.66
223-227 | 2.58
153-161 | 2.04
